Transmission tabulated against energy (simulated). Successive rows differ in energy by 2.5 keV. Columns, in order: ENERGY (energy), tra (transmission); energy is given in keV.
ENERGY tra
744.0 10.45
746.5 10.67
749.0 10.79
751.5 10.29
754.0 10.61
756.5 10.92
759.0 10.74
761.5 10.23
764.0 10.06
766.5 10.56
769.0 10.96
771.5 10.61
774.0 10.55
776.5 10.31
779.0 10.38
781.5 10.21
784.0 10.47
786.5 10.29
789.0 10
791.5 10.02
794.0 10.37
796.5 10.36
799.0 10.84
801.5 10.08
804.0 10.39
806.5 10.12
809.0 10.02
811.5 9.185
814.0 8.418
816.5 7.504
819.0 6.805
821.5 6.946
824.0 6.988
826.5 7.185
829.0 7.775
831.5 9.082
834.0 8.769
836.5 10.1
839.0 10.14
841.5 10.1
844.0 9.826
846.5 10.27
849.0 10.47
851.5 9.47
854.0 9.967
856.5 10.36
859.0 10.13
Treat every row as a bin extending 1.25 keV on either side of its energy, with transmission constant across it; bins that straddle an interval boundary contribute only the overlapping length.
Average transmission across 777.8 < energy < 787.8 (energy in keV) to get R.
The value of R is 10.3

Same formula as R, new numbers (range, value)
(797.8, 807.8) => 10.4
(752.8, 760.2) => 10.8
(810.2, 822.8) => 7.78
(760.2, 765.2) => 10.2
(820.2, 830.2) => 7.22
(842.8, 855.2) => 10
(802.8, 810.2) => 10.2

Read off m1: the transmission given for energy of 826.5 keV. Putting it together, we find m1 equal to 7.185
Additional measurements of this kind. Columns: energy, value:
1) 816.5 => 7.504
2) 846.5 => 10.27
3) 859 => 10.13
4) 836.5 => 10.1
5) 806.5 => 10.12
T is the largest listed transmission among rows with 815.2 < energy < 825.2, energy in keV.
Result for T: 7.504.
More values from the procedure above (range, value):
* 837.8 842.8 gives 10.14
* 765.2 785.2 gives 10.96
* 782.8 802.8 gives 10.84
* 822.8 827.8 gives 7.185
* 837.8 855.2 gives 10.47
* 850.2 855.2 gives 9.967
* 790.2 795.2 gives 10.37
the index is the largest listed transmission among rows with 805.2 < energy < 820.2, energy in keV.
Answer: 10.12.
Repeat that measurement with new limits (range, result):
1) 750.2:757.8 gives 10.92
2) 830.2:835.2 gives 9.082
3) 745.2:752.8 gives 10.79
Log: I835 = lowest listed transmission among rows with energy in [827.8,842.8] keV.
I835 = 7.775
